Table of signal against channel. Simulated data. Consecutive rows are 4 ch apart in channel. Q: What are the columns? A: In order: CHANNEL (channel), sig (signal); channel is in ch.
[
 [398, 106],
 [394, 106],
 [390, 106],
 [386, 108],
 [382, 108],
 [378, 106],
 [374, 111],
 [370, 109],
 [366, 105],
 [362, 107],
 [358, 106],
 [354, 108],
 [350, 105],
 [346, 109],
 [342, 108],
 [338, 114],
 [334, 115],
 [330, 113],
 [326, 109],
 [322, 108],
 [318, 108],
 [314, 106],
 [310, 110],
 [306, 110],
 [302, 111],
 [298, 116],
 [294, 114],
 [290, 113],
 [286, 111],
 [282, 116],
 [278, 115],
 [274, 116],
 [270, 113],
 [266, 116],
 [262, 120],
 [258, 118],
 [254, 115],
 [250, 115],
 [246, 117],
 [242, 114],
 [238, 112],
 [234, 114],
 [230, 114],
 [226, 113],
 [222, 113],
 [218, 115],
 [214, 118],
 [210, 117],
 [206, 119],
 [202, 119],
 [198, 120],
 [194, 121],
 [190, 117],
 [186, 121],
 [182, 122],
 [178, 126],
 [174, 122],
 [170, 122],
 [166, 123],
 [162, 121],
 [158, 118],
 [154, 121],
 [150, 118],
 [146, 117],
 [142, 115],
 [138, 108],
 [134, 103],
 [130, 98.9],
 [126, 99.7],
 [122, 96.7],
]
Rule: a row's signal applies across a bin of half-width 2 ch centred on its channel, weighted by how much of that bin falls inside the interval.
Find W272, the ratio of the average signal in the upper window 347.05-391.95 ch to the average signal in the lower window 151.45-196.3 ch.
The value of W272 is 0.9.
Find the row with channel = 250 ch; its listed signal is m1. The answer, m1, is 115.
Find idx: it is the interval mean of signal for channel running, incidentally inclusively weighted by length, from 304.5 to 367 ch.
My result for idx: 109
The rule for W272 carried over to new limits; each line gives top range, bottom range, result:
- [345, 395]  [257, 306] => 0.94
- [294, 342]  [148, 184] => 0.91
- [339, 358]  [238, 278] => 0.93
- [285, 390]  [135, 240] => 0.93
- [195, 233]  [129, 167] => 1.02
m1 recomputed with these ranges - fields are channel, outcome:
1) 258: 118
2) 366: 105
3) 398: 106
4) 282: 116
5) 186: 121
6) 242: 114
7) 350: 105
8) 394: 106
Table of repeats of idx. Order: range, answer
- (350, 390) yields 107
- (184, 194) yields 119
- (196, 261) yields 116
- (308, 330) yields 109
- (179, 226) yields 118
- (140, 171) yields 119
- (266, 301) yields 114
